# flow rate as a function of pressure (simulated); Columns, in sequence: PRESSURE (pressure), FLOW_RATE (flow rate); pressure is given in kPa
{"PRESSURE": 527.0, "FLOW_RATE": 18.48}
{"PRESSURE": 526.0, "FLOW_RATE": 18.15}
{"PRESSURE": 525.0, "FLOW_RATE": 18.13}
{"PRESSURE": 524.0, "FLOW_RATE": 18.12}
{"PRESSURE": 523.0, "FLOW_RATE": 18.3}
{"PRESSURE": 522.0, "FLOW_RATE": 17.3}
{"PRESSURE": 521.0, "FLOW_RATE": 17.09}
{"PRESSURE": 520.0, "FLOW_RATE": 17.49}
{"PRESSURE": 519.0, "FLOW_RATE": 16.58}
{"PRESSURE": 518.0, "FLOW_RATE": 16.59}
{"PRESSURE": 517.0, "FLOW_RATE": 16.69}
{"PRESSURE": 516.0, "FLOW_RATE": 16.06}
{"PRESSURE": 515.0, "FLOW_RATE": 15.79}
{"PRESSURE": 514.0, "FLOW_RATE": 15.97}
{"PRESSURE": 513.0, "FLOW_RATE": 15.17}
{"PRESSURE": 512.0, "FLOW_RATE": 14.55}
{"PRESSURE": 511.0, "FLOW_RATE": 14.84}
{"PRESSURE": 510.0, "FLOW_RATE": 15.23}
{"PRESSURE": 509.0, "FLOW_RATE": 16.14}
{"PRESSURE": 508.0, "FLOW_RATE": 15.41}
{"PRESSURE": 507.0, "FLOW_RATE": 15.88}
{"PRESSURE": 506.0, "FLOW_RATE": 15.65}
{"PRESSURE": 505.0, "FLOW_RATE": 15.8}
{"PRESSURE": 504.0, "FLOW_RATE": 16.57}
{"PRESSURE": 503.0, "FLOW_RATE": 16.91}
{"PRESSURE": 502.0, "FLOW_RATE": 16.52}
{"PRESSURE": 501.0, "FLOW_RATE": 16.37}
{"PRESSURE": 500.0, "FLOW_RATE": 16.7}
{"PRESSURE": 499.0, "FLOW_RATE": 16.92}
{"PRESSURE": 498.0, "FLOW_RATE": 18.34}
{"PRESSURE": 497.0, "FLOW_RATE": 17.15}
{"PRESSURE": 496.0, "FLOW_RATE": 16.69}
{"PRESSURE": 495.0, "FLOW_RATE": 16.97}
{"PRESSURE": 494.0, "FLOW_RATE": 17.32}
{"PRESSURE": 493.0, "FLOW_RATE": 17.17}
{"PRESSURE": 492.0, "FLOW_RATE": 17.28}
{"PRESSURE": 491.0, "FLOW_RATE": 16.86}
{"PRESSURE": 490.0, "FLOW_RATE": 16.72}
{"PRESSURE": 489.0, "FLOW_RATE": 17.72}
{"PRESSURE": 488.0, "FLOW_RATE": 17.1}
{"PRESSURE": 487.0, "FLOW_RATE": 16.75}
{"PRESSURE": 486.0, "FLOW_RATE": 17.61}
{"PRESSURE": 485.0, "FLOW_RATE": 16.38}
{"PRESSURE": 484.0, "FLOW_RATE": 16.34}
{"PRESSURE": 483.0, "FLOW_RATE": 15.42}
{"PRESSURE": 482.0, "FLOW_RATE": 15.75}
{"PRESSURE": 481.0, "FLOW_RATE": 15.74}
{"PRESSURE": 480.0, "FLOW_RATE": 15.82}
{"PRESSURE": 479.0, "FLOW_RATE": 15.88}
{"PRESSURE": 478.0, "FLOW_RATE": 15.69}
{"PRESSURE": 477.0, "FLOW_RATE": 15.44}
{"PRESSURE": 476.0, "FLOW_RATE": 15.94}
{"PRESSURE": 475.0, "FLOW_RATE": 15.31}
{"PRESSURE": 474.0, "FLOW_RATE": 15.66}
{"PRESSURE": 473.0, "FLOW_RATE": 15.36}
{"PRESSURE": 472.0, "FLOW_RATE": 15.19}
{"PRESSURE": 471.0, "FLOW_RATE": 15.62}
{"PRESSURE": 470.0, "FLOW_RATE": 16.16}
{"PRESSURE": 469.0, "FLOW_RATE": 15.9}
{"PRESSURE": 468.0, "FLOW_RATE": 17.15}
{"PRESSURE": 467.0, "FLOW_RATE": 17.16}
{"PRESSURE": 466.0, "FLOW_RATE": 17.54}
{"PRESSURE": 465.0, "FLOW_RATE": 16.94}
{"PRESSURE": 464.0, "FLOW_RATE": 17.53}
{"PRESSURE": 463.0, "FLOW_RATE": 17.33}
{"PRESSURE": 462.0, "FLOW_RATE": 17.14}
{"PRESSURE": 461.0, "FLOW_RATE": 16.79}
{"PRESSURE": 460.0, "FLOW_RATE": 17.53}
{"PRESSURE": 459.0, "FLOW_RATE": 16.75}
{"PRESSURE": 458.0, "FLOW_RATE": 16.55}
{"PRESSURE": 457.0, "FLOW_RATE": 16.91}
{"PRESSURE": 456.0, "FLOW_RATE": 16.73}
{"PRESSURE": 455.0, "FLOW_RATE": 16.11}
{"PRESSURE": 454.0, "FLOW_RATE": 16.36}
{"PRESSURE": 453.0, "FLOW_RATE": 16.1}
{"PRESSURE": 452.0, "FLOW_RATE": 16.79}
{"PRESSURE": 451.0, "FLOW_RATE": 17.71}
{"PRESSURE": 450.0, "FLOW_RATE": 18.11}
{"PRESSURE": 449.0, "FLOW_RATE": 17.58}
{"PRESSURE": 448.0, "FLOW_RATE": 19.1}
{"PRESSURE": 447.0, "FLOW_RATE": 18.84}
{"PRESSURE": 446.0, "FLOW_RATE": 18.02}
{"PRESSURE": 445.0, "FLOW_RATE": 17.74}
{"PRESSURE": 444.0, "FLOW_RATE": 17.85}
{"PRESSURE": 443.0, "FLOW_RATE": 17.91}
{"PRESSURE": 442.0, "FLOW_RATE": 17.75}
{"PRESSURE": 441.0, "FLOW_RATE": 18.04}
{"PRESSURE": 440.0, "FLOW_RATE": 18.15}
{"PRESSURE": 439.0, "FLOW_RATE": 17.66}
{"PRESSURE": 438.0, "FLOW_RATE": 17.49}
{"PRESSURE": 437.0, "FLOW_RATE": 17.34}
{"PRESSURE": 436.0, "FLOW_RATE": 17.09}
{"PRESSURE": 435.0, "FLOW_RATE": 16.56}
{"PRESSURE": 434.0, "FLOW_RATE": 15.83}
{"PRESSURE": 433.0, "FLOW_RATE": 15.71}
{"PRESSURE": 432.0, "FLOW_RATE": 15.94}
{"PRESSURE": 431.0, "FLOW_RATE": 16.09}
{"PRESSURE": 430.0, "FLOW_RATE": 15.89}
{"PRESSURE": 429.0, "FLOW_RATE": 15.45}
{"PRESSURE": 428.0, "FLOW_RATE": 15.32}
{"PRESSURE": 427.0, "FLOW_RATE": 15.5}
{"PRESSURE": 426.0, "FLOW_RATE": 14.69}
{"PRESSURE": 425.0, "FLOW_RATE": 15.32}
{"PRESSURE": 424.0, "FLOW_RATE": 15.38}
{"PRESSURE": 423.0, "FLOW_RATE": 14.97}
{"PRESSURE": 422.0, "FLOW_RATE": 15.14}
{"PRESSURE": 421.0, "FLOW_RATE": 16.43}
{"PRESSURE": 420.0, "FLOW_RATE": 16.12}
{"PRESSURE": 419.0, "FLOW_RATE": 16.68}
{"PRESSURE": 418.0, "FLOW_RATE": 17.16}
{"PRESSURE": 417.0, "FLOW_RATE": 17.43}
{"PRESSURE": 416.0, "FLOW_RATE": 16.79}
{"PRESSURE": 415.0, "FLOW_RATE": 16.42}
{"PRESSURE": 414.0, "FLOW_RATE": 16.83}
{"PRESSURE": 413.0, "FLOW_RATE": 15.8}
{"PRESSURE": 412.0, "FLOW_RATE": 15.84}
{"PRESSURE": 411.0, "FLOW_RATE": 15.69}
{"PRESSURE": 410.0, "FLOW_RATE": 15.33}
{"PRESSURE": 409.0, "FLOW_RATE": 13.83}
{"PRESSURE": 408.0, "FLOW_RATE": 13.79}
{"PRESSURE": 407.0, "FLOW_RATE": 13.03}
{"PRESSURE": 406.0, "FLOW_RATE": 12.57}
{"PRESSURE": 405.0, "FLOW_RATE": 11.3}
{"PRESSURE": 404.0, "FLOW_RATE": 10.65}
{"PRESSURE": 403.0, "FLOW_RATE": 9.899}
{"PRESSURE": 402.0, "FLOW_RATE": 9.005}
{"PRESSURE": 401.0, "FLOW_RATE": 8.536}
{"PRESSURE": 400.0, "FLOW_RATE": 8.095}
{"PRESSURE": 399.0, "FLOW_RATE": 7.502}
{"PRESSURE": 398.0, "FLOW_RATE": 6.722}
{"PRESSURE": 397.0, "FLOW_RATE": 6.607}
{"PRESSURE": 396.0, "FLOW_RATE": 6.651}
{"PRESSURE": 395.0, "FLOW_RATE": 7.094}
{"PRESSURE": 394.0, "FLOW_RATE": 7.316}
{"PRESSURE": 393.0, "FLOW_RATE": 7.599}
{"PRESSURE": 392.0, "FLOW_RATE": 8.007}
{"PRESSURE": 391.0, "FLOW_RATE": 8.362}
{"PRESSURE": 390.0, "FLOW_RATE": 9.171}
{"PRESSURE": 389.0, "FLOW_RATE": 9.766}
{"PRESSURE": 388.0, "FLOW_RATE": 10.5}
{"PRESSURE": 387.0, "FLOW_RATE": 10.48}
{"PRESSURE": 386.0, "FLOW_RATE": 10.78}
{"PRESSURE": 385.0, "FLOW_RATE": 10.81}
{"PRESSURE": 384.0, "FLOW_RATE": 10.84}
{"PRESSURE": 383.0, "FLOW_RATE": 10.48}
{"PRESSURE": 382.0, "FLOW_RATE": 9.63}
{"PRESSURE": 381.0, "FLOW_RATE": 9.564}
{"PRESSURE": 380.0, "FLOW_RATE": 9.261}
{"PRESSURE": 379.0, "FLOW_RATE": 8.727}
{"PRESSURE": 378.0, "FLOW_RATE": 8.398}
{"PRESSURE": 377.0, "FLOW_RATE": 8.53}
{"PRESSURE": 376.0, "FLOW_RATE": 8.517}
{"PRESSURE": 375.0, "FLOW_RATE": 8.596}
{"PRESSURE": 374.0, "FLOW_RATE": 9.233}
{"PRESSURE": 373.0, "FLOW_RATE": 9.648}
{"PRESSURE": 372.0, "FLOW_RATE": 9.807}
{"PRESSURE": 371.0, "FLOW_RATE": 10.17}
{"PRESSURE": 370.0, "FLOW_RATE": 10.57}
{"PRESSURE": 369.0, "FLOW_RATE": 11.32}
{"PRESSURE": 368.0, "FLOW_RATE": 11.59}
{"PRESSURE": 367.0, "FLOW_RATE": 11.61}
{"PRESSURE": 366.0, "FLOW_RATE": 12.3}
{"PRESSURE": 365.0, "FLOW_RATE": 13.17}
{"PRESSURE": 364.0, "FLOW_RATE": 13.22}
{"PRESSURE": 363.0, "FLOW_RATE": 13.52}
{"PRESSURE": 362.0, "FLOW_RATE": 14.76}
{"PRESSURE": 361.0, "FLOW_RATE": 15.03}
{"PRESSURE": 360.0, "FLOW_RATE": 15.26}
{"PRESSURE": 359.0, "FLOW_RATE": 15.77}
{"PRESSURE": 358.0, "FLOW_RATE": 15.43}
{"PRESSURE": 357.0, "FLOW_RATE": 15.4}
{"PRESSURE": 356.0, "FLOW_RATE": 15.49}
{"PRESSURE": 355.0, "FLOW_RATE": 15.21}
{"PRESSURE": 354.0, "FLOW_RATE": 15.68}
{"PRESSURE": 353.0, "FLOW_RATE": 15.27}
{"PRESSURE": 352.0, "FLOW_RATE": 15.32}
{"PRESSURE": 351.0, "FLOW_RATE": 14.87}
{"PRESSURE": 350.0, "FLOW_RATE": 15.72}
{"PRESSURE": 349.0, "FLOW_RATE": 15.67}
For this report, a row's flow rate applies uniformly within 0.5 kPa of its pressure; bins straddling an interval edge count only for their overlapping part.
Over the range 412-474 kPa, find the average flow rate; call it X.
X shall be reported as 16.7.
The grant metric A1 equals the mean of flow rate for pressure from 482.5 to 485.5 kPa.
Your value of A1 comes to 16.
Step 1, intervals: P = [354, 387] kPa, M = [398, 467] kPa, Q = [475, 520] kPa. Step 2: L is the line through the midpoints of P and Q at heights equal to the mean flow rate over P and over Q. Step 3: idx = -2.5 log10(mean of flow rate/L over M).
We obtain -0.124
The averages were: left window 11.7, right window 16.3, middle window 15.7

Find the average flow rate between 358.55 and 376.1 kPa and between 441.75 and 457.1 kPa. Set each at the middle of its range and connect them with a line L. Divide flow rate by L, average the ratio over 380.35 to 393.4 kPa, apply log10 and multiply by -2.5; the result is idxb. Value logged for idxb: 0.34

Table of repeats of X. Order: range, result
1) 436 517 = 16.7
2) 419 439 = 16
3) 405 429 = 15.4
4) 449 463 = 16.9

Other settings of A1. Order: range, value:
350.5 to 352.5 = 15.1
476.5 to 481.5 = 15.7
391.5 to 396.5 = 7.33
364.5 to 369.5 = 12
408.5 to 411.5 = 15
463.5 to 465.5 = 17.2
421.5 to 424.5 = 15.2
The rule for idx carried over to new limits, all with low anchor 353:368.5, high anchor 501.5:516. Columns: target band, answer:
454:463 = -0.11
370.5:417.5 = 0.35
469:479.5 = -0.02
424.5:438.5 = -0.07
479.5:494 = -0.07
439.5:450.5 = -0.20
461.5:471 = -0.11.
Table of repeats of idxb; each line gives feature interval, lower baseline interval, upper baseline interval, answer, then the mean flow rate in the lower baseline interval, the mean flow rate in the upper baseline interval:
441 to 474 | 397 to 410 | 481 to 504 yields -0.19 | 10.5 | 16.8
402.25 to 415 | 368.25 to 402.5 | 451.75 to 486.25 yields -0.23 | 9.03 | 16.3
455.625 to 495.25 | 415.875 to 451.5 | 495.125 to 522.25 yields 0.00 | 16.8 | 16.3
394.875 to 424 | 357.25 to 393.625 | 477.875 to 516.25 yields -0.04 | 10.9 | 16.3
